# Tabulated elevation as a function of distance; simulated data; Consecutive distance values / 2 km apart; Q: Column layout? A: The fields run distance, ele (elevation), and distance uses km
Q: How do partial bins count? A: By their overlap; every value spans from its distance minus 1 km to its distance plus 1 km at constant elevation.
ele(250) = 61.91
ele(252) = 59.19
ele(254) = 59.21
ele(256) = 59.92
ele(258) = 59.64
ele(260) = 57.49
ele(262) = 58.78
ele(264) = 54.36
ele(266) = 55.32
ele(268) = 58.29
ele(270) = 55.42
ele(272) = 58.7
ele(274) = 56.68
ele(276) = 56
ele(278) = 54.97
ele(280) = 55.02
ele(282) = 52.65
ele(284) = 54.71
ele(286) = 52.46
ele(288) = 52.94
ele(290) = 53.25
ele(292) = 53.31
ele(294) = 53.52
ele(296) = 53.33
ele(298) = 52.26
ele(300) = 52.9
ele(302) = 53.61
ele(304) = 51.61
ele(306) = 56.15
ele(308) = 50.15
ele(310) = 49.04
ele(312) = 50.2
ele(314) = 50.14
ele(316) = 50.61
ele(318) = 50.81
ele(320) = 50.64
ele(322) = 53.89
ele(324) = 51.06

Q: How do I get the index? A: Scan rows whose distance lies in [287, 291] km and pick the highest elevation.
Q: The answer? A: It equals 53.25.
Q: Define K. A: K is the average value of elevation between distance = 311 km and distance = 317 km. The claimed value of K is 50.3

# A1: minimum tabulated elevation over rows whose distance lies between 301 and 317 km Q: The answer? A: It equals 49.04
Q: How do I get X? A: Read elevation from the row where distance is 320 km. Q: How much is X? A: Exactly 50.64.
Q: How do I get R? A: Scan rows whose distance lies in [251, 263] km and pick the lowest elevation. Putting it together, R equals 57.49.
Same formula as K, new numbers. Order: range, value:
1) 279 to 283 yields 53.8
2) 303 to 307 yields 53.9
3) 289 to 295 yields 53.4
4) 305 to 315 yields 51.1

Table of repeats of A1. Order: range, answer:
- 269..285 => 52.65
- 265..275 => 55.32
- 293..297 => 53.33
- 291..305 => 51.61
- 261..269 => 54.36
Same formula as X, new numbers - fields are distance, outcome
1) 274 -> 56.68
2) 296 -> 53.33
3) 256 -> 59.92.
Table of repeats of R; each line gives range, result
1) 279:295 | 52.46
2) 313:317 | 50.14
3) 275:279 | 54.97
